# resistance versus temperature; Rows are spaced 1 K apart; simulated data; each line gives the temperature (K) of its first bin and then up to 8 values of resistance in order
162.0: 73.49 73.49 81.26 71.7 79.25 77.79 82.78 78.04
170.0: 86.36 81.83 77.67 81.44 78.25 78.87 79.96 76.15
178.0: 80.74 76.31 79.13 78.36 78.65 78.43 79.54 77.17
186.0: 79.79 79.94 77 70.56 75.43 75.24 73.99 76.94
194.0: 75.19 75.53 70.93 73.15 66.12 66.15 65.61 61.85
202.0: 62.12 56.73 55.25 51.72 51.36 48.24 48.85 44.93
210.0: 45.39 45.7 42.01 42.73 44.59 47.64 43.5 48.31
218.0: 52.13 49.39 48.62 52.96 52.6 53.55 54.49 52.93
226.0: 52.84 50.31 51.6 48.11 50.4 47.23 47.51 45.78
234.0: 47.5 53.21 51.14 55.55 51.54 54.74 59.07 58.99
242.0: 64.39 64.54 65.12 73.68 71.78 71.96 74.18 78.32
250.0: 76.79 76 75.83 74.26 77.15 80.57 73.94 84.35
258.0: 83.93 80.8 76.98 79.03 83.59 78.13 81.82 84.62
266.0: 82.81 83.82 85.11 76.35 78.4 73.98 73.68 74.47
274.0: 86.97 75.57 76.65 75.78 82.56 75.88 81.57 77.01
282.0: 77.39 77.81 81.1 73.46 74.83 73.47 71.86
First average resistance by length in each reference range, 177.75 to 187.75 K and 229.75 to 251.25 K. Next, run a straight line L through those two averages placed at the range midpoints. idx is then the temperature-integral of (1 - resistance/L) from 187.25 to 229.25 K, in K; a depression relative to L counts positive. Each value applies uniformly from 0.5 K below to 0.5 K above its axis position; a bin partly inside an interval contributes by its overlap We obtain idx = 8.14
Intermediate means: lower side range 78.7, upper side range 60.8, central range 57.4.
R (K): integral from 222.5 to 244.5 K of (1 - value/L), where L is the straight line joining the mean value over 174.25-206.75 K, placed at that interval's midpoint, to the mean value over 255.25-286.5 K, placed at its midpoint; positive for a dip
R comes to 6.4 K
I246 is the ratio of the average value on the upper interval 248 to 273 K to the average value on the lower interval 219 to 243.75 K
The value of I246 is 1.49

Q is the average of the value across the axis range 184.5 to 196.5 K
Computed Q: 75.6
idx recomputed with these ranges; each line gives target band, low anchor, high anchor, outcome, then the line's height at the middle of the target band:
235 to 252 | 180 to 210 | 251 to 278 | 2.3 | 75.8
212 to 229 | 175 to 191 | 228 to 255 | 4.5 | 67.8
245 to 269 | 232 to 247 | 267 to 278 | -3.5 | 68.9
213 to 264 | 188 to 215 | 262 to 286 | 6.2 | 69.8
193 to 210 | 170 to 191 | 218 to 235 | 1.3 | 65.7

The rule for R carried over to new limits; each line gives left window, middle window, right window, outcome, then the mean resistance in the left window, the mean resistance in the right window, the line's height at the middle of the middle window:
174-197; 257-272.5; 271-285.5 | -0.5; 76.9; 77.7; 77.6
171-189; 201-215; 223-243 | 3.3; 78.5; 52.8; 64.9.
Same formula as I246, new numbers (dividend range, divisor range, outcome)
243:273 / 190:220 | 1.35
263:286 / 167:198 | 1.02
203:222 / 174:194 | 0.62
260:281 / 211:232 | 1.62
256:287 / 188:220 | 1.35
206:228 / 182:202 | 0.66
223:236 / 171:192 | 0.65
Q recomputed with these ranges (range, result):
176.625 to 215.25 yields 65.6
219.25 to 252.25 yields 58.4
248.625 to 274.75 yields 79.3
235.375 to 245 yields 59.1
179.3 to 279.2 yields 65.9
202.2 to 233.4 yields 49.4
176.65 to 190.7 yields 77.6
